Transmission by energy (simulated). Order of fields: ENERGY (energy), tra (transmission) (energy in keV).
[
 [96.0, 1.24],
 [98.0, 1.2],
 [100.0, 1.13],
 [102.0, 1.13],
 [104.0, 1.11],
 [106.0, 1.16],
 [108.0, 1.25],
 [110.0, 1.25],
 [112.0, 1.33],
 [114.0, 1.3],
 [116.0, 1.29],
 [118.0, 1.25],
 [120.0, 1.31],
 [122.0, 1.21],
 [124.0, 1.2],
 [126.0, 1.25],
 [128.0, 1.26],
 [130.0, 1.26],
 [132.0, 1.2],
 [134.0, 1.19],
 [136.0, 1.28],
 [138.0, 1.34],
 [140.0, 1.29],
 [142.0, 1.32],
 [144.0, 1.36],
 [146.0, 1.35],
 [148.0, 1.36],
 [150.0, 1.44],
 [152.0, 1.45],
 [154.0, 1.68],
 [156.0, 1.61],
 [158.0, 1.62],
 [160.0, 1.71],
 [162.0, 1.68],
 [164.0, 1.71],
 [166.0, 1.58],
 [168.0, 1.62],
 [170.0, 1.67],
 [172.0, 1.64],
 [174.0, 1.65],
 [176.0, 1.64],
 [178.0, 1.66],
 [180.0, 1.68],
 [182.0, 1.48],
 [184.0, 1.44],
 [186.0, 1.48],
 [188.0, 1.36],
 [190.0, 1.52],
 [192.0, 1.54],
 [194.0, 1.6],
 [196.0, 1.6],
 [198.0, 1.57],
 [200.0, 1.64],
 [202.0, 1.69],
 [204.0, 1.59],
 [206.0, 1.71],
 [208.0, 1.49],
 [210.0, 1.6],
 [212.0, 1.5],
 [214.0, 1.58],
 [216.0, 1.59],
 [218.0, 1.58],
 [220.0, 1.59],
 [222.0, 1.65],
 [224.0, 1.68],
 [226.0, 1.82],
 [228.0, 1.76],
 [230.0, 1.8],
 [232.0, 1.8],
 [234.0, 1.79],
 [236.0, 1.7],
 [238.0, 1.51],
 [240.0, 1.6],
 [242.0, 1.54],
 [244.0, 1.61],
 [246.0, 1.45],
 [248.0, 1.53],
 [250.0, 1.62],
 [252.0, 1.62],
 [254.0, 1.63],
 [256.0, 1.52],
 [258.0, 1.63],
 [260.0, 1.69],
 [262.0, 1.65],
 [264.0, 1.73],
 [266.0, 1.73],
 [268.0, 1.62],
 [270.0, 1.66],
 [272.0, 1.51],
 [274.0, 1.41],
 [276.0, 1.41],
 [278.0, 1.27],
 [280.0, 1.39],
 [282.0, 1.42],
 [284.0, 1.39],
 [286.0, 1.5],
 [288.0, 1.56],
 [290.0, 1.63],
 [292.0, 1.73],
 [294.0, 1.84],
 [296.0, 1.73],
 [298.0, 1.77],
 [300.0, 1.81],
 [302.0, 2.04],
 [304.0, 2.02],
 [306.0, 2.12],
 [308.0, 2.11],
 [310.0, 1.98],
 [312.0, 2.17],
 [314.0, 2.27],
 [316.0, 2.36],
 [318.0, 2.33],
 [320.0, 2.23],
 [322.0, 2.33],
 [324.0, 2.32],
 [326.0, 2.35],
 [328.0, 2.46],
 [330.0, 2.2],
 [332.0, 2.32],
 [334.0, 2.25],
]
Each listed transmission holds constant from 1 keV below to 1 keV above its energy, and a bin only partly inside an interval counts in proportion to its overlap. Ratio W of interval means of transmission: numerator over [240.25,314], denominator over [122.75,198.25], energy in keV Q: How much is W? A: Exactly 1.1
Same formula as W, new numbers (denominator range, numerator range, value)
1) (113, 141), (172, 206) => 1.25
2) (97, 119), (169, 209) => 1.30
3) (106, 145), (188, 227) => 1.26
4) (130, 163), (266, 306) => 1.15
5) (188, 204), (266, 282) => 0.94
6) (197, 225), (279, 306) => 1.06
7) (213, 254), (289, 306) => 1.12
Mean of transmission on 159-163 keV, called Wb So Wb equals 1.69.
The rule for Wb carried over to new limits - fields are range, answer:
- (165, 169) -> 1.6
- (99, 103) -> 1.13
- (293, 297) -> 1.79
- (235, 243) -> 1.59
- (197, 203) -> 1.63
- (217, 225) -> 1.62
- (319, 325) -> 2.29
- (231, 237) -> 1.76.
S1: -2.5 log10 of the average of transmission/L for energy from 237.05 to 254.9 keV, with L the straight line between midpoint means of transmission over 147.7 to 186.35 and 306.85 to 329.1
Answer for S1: 0.23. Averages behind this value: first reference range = 1.6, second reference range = 2.26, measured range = 1.57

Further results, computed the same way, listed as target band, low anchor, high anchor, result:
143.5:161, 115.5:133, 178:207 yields -0.10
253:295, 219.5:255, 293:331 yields 0.20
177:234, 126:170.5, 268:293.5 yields -0.10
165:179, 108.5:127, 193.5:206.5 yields -0.09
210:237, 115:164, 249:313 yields -0.08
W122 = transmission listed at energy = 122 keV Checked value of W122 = 1.21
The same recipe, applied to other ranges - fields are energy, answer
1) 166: 1.58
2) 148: 1.36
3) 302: 2.04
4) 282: 1.42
